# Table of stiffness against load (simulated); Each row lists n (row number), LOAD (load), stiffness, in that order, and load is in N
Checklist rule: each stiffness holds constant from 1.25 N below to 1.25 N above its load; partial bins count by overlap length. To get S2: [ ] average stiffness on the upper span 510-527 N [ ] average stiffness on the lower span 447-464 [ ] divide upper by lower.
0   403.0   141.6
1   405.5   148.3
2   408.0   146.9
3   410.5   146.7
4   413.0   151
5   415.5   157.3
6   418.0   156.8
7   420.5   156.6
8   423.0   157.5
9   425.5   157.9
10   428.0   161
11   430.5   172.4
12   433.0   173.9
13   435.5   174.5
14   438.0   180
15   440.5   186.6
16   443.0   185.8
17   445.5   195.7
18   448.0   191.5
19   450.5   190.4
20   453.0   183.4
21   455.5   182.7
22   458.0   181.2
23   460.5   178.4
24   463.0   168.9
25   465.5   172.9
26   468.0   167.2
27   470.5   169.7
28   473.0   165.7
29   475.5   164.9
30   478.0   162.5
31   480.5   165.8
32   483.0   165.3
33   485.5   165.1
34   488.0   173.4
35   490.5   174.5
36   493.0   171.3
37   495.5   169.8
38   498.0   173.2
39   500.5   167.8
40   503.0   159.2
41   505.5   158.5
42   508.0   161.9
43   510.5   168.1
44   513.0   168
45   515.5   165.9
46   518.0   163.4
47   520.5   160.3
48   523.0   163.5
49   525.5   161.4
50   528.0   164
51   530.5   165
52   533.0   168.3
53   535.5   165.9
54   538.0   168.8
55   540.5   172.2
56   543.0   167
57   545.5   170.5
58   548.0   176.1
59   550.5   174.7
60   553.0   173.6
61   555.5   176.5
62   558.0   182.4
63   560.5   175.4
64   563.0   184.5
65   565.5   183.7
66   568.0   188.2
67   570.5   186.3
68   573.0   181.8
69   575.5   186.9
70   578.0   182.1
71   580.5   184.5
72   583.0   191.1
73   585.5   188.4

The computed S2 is 0.9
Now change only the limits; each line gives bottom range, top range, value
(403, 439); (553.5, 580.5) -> 1.15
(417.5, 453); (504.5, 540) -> 0.94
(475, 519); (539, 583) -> 1.08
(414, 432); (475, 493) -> 1.05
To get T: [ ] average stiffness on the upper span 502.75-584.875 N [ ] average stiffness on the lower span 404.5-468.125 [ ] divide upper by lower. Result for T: 1.02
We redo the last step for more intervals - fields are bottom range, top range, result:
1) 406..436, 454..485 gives 1.07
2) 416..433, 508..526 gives 1.02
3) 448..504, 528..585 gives 1.03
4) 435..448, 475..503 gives 0.91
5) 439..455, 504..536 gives 0.87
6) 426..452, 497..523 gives 0.91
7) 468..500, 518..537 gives 0.97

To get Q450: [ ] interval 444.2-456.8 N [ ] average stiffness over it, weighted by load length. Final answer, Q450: 189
